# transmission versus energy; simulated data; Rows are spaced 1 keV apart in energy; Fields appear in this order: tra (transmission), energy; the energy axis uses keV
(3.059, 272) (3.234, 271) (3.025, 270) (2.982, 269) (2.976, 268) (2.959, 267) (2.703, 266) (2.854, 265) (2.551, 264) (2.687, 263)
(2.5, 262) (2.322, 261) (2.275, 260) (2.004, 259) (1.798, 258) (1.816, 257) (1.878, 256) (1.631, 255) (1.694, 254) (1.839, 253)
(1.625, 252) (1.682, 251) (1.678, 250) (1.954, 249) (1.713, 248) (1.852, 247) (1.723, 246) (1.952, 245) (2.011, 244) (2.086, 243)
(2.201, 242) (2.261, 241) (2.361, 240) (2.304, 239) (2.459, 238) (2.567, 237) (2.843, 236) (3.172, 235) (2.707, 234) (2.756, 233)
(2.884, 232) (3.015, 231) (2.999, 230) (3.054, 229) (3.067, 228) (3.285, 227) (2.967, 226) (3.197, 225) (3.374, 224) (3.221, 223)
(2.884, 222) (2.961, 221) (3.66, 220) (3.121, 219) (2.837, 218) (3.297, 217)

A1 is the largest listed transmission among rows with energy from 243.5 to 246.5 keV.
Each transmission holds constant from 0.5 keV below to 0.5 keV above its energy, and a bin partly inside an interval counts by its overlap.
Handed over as 2.011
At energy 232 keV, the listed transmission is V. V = 2.884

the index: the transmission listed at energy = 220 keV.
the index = 3.66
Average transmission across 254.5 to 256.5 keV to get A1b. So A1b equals 1.75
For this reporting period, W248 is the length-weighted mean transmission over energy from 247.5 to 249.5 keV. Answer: 1.83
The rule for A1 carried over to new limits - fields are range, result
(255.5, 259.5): 2.004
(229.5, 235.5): 3.172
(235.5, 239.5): 2.843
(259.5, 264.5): 2.687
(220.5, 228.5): 3.374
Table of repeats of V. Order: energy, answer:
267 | 2.959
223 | 3.221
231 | 3.015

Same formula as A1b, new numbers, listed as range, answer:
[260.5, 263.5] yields 2.5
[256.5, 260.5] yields 1.97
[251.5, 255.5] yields 1.7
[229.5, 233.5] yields 2.91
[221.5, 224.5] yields 3.16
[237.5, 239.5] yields 2.38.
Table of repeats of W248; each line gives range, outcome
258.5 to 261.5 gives 2.2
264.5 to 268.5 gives 2.87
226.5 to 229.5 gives 3.14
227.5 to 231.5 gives 3.03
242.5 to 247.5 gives 1.92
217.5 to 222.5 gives 3.09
